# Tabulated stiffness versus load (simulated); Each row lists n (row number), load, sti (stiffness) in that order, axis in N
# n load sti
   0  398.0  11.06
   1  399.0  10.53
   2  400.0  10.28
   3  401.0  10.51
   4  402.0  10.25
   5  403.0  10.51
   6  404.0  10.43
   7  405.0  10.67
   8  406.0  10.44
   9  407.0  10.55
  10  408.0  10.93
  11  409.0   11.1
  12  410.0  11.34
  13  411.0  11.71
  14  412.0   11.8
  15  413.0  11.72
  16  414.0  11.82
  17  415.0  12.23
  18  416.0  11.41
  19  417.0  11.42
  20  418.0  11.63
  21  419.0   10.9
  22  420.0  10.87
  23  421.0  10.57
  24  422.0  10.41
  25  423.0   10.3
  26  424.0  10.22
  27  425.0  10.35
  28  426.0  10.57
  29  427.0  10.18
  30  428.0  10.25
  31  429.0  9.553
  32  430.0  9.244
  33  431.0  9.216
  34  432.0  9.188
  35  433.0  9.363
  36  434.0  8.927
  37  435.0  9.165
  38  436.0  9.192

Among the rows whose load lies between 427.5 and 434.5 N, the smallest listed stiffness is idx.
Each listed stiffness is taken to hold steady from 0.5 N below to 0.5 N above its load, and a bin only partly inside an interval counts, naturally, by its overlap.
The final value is 8.927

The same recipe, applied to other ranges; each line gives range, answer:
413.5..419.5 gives 10.9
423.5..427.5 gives 10.18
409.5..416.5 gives 11.34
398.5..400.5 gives 10.28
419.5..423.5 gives 10.3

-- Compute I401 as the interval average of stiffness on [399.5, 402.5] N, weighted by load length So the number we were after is 10.3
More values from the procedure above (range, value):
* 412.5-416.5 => 11.8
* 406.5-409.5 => 10.9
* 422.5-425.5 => 10.3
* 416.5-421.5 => 11.1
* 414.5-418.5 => 11.7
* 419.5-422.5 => 10.6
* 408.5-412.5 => 11.5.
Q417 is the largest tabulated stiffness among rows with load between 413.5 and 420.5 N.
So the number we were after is 12.23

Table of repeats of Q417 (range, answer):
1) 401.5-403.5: 10.51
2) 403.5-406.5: 10.67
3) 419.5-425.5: 10.87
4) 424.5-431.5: 10.57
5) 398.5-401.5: 10.53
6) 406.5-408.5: 10.93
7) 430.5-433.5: 9.363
